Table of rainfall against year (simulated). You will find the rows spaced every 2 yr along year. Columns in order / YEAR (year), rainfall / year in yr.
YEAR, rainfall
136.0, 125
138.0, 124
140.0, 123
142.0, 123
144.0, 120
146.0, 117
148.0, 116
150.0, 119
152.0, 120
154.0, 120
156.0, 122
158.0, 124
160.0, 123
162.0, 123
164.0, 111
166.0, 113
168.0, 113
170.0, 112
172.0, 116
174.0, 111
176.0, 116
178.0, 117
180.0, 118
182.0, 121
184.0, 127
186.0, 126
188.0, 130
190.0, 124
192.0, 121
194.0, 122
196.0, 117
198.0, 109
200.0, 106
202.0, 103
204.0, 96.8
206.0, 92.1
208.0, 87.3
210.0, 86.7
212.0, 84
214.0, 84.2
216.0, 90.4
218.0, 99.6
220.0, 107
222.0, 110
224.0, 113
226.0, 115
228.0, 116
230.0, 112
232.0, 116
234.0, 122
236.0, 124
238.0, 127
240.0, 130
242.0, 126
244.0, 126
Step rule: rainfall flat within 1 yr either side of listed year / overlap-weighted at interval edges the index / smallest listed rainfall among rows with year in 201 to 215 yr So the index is 84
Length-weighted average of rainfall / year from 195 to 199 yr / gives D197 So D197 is 113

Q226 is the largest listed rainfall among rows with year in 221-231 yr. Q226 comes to 116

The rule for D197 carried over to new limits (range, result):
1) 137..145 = 122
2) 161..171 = 114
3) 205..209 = 89.7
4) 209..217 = 86.3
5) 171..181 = 116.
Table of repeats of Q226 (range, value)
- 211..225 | 113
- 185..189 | 130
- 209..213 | 86.7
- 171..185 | 127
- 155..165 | 124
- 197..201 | 109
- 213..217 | 90.4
